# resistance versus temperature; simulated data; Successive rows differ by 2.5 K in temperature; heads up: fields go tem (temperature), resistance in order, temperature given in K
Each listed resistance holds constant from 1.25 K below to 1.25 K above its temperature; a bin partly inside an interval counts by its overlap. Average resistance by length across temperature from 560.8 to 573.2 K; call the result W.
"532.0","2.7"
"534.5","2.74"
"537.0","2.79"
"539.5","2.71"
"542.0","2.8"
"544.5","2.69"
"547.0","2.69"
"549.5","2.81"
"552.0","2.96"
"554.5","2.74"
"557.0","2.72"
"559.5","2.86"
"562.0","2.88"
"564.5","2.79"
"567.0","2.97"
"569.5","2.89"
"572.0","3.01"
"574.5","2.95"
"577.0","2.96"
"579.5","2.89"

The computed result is 2.91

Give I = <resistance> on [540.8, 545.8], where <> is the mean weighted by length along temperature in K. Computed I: 2.74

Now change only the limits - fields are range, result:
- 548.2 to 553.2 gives 2.88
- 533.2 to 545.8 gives 2.75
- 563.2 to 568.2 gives 2.88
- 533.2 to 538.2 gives 2.76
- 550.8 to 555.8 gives 2.85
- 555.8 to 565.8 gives 2.81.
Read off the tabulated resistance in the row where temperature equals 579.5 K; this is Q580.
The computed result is 2.89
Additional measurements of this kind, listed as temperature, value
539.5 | 2.71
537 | 2.79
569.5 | 2.89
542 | 2.8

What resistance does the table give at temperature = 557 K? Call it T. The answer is 2.72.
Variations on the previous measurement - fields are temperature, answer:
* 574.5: 2.95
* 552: 2.96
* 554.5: 2.74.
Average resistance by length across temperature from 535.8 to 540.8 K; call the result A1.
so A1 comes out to 2.75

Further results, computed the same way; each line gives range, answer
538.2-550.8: 2.74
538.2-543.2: 2.75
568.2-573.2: 2.95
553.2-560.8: 2.78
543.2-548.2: 2.69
